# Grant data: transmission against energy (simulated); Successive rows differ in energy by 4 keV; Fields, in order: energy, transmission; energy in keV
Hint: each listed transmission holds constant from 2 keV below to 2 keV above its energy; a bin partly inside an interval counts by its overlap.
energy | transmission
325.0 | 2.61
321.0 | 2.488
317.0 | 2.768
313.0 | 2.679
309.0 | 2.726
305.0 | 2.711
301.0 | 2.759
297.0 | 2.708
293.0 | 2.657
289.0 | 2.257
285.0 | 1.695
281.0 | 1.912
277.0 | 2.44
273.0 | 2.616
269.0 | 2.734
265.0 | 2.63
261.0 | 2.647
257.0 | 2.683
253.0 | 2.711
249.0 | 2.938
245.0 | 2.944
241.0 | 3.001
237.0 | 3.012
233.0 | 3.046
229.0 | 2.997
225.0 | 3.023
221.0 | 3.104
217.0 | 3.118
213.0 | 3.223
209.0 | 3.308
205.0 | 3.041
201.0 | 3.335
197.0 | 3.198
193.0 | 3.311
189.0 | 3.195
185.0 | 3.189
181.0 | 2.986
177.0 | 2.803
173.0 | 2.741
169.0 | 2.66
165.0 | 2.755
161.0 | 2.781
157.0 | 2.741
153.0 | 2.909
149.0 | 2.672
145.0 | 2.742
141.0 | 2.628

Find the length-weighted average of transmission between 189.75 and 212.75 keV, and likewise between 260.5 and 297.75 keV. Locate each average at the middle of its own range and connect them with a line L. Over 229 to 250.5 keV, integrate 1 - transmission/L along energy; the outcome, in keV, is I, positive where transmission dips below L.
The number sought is -1.24 keV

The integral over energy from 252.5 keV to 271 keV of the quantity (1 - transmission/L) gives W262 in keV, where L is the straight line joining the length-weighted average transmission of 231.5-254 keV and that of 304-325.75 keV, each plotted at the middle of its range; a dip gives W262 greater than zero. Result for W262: 1.26 keV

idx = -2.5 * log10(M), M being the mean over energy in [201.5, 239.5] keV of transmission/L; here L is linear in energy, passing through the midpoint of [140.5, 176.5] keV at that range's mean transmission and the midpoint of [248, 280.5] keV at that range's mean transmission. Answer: -0.16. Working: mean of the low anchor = 2.74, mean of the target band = 3.11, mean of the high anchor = 2.63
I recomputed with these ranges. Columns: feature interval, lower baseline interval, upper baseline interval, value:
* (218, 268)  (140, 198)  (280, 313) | -4.85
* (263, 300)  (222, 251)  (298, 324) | 5.20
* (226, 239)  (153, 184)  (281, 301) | -2.35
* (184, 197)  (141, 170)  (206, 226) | -1.07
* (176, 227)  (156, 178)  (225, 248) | -4.93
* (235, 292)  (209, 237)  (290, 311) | 5.98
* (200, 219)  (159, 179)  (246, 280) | -3.42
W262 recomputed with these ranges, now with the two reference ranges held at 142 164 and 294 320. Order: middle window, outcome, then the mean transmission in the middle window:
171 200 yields -3.4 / 3.07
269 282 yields 1.5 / 2.42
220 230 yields -1.1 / 3.04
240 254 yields -0.9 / 2.9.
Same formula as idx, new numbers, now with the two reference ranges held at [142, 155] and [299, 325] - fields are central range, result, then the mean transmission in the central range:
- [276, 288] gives 0.32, 2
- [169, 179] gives 0.00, 2.75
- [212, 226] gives -0.14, 3.12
